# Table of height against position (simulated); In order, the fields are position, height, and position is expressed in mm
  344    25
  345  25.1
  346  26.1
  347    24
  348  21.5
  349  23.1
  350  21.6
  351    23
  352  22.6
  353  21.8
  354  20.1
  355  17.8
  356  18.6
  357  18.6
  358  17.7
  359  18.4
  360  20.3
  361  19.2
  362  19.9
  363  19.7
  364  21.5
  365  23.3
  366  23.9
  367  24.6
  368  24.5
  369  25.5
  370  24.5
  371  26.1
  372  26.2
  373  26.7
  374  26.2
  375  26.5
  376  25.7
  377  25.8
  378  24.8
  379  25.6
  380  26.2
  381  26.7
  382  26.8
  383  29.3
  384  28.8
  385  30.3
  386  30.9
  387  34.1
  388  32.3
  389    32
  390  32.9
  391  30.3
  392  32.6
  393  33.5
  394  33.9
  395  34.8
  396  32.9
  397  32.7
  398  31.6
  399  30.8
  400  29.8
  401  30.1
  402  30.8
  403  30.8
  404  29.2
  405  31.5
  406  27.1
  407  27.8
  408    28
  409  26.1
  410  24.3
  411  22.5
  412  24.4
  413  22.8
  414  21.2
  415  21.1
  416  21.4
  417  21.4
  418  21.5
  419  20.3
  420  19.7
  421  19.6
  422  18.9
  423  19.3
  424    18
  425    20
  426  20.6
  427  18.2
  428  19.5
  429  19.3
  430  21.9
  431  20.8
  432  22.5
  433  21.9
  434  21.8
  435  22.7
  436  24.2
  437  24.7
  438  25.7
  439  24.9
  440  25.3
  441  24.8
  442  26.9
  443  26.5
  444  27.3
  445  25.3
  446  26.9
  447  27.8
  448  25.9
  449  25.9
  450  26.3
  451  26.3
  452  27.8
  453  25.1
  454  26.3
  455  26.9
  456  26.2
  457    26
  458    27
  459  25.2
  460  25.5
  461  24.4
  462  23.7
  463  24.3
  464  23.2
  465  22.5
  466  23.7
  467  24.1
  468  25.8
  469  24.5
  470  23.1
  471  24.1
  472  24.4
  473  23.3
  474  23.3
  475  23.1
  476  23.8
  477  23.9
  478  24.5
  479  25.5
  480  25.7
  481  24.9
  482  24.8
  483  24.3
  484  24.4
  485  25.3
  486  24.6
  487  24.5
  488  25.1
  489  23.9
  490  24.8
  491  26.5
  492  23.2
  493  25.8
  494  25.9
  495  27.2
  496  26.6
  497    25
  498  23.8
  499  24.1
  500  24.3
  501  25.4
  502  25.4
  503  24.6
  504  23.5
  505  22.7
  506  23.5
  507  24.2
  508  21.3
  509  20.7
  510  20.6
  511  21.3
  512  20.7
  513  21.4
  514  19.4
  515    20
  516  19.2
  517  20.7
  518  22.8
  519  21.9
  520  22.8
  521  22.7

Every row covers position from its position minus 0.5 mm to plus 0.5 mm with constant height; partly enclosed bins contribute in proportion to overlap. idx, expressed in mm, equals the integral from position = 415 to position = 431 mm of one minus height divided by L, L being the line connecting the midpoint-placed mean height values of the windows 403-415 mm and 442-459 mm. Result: 3.7 mm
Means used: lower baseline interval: 25.9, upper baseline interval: 26.4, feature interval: 20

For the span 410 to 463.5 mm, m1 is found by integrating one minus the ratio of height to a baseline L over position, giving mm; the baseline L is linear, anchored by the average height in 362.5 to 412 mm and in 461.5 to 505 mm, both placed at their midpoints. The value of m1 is 5.6 mm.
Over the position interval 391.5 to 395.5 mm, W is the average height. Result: 33.7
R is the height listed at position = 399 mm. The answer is 30.8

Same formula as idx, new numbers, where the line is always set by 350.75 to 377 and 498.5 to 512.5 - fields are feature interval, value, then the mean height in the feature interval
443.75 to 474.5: -3.2 mm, 25.2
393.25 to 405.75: -4.9 mm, 31.5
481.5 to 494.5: -1.1 mm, 24.9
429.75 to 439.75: -0.2 mm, 23.2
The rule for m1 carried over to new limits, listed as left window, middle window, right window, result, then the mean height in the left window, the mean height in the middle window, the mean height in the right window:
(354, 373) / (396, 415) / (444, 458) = -3.1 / 21.8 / 27.8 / 26.4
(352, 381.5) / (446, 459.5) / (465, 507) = -1.3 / 23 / 26.4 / 24.5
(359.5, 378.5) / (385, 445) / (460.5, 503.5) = -4.1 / 23.9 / 25.8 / 24.5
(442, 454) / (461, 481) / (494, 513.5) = 1.0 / 26.5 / 24.1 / 23.6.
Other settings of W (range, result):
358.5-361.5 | 19.3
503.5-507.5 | 23.5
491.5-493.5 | 24.5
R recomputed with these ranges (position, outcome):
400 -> 29.8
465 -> 22.5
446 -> 26.9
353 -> 21.8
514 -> 19.4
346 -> 26.1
